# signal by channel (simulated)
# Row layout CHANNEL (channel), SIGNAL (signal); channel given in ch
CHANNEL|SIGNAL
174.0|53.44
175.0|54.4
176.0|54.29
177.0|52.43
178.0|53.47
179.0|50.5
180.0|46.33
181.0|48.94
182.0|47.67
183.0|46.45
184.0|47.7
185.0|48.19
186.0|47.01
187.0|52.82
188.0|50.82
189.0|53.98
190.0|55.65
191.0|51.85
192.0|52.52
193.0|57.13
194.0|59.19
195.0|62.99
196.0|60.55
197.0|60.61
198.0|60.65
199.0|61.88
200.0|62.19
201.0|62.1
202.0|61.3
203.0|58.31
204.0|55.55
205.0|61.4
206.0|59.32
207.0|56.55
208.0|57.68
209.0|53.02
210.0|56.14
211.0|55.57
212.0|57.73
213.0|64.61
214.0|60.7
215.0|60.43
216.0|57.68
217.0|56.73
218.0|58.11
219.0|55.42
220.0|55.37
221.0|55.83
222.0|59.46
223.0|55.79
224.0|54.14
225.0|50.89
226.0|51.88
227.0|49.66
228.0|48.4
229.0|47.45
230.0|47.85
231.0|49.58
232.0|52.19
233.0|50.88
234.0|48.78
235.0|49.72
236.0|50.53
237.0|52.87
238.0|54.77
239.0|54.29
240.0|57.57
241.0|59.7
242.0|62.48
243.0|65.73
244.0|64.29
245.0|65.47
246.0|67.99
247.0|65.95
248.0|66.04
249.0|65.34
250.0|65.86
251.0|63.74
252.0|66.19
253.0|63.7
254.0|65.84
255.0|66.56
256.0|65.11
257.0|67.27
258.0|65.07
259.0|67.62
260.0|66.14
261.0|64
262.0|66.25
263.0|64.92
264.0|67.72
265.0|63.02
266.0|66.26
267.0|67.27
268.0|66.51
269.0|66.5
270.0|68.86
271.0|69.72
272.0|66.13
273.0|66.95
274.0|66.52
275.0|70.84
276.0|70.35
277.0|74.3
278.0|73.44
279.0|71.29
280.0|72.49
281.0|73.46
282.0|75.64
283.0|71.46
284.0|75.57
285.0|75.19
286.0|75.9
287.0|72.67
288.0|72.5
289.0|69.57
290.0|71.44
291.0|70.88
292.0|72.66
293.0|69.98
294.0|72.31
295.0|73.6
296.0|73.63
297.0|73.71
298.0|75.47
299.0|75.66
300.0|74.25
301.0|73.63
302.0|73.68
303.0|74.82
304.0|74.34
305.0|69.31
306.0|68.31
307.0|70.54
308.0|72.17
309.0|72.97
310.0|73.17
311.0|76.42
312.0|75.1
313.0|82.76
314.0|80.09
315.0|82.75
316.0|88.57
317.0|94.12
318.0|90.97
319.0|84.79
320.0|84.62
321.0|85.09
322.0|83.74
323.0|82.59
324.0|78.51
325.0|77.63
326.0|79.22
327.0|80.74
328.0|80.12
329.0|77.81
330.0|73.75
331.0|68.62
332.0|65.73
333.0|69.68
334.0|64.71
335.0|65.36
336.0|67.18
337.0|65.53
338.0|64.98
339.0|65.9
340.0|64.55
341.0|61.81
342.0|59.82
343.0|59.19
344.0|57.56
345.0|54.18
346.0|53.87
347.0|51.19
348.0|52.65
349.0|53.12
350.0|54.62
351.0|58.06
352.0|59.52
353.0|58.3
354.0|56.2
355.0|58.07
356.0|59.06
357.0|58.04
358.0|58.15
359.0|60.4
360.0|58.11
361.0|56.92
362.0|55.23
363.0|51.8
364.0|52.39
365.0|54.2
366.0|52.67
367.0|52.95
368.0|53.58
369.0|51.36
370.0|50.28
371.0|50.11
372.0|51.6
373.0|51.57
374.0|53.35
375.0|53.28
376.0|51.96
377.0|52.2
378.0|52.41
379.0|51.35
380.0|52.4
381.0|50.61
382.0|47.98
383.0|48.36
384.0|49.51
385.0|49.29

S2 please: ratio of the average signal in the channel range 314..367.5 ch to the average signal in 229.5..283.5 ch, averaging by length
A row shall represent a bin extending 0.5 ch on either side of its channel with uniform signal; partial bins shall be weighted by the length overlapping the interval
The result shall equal 1.0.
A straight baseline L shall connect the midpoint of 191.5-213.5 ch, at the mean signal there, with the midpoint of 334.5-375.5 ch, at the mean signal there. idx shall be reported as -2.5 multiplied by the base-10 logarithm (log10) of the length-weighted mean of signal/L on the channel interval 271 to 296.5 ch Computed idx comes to -0.24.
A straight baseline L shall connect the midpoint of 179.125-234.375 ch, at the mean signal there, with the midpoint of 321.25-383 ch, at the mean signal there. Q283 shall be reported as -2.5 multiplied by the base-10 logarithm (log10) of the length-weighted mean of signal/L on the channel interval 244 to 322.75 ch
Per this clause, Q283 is -0.24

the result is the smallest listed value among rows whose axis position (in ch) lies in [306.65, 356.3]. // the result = 51.19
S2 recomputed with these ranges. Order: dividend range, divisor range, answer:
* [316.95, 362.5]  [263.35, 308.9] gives 0.93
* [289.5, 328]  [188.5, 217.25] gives 1.32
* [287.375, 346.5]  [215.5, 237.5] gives 1.39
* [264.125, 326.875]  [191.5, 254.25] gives 1.28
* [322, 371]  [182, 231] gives 1.11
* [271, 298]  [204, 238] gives 1.32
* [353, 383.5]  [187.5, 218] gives 0.92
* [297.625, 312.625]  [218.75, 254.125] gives 1.28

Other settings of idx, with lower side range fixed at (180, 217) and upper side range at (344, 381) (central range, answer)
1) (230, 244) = 0.02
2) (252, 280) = -0.21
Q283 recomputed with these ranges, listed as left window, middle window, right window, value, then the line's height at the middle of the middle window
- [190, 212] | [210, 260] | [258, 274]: 0.07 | 62.6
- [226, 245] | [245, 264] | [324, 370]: -0.19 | 55.2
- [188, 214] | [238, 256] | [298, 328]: 0.05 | 66.6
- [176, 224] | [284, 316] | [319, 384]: -0.25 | 59.1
